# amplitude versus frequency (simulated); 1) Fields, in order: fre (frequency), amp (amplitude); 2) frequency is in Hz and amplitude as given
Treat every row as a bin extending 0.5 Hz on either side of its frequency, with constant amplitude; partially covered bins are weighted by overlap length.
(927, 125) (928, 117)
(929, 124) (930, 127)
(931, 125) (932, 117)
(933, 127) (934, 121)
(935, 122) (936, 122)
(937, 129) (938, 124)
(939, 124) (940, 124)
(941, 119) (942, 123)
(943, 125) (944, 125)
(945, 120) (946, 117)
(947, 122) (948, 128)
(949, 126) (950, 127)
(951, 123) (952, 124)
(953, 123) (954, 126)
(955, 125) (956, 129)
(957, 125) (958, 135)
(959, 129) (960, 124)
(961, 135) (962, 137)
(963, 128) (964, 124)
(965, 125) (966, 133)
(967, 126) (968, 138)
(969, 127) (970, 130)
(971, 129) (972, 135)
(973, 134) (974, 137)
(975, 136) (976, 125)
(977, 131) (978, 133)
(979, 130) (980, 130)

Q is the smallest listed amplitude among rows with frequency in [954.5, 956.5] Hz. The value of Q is 125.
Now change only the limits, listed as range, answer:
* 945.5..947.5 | 117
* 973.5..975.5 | 136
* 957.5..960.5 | 124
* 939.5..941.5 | 119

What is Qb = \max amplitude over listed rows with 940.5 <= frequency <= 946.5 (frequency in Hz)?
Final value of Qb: 125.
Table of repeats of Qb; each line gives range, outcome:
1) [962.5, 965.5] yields 128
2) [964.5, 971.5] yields 138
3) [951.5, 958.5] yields 135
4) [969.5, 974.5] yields 137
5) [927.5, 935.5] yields 127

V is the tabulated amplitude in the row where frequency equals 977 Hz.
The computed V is 131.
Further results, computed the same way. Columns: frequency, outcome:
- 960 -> 124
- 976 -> 125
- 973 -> 134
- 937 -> 129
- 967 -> 126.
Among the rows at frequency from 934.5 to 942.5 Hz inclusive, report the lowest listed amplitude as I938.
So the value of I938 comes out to 119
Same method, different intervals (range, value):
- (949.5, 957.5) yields 123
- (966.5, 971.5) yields 126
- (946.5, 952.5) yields 122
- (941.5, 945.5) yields 120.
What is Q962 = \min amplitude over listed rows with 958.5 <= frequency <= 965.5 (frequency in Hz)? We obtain 124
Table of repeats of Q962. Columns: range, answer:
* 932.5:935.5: 121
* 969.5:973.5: 129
